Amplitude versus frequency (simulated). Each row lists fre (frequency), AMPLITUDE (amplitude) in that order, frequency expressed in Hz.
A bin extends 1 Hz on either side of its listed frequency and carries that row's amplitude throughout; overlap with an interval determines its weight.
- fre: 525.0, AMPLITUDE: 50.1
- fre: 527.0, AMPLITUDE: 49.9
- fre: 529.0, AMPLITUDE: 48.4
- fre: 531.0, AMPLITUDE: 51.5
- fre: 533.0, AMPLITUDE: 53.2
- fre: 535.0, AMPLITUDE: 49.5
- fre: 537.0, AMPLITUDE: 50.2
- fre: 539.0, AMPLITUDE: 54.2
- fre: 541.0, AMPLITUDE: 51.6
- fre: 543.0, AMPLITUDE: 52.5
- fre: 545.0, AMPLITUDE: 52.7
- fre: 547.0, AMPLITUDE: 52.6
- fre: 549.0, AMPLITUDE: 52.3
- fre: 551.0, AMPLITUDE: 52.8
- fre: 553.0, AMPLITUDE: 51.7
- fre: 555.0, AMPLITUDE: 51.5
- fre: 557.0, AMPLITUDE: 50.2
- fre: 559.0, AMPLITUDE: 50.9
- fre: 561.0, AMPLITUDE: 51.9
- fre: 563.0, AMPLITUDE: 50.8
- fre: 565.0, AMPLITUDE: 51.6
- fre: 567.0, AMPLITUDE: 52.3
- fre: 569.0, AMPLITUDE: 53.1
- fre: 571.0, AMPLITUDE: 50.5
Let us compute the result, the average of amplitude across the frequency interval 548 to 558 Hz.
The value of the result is 51.7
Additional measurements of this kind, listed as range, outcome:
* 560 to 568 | 51.6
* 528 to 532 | 50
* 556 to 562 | 51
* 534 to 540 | 51.3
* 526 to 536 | 50.5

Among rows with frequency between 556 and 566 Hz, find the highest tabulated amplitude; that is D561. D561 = 51.9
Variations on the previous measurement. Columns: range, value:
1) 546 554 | 52.8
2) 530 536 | 53.2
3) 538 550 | 54.2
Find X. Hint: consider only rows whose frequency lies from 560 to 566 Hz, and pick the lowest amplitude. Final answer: 50.8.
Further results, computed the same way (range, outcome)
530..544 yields 49.5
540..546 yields 51.6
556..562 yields 50.2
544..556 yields 51.5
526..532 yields 48.4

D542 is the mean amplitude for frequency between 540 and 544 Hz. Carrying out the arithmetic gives 52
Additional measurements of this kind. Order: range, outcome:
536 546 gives 52.2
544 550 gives 52.5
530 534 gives 52.4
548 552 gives 52.5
